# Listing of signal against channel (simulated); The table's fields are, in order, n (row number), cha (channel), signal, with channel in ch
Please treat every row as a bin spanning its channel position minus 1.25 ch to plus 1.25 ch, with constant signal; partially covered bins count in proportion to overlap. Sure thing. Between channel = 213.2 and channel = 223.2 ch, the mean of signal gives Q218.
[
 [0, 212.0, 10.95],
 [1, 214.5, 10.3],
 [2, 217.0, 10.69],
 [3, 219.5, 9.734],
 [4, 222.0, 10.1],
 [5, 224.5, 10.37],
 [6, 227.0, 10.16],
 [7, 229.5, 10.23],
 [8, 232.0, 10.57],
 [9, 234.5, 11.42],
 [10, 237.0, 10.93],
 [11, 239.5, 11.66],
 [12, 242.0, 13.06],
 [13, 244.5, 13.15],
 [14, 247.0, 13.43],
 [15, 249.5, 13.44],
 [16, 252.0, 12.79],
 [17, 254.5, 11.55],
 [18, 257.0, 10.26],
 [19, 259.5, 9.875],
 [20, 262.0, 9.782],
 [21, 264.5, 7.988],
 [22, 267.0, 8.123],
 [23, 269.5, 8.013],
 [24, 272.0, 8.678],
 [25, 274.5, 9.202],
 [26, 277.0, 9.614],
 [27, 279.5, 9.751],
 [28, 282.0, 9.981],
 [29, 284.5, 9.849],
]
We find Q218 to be 10.2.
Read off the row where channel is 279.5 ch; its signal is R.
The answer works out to 9.751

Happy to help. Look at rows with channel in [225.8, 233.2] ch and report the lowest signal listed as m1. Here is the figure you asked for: 10.16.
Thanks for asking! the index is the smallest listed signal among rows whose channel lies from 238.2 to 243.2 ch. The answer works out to 11.66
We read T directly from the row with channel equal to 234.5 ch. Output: 11.42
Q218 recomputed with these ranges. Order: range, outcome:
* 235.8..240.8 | 11.3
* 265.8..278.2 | 8.72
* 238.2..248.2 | 12.8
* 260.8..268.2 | 8.63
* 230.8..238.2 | 11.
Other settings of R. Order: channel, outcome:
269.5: 8.013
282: 9.981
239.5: 11.66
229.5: 10.23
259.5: 9.875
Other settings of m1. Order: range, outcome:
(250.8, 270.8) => 7.988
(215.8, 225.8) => 9.734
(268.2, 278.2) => 8.013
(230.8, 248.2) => 10.57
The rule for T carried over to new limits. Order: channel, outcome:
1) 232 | 10.57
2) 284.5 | 9.849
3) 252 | 12.79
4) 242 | 13.06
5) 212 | 10.95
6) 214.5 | 10.3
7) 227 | 10.16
